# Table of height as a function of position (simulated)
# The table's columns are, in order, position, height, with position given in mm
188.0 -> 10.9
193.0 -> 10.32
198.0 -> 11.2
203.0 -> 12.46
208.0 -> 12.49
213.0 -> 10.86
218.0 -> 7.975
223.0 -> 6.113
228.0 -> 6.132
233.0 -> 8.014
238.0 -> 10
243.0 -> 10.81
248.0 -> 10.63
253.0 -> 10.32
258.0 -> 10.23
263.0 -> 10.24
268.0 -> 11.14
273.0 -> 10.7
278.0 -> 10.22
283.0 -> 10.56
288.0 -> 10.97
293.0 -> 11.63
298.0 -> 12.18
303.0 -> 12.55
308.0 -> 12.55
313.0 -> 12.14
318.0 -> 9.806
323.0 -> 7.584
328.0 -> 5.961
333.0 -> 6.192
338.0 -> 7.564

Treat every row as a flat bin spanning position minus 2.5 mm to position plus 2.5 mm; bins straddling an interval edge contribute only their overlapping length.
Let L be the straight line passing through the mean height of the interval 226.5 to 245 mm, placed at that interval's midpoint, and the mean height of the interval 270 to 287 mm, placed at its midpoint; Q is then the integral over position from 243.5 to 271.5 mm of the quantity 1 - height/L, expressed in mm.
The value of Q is -2.4 mm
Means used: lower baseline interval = 8.82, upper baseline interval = 10.6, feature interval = 10.5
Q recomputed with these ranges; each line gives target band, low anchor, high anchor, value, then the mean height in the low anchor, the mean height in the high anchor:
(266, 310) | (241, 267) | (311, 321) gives -3.11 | 10.5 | 10.7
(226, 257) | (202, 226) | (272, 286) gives 2.03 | 9.74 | 10.5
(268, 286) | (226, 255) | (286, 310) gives 0.68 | 9.36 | 12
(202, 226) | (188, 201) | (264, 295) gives 2.44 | 10.9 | 10.8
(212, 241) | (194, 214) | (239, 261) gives 7.85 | 11.7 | 10.5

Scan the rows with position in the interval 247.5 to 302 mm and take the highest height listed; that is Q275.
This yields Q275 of 12.18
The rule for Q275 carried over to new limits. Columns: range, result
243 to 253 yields 10.81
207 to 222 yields 12.49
